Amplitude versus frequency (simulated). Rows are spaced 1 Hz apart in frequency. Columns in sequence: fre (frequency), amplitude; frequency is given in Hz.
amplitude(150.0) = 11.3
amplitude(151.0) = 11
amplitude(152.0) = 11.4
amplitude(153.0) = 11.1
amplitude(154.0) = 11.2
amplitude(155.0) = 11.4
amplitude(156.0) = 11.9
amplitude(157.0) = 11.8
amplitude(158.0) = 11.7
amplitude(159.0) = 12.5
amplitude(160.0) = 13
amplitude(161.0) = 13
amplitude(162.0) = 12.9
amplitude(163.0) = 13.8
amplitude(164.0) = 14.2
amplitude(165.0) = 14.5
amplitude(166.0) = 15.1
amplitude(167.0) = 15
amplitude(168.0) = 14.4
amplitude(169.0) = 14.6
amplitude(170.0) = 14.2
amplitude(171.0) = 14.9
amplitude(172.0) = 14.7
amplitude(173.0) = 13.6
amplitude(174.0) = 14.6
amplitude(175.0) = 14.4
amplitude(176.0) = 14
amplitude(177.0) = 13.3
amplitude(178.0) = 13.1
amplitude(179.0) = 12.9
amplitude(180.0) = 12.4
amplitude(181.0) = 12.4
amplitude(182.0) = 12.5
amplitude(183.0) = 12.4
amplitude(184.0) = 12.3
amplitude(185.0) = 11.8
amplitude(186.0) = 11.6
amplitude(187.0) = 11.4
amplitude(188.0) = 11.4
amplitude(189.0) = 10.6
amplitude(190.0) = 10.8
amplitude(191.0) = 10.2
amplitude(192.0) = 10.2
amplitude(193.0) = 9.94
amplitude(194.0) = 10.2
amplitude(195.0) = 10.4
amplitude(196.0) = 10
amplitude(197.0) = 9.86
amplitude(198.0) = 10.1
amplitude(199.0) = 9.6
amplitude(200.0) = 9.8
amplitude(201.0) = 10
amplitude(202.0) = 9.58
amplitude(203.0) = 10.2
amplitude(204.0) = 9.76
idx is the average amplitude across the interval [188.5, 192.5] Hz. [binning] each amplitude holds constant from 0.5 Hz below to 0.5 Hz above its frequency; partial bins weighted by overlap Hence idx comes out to 10.4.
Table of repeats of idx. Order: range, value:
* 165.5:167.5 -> 15.1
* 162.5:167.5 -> 14.5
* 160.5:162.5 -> 12.9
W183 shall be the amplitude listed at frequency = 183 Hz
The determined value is 12.4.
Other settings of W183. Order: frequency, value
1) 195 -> 10.4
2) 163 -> 13.8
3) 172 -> 14.7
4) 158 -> 11.7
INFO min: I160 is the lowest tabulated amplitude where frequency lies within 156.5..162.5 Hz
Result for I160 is 11.7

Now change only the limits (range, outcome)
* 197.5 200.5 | 9.6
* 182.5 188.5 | 11.4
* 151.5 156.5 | 11.1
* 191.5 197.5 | 9.86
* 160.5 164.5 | 12.9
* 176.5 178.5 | 13.1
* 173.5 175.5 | 14.4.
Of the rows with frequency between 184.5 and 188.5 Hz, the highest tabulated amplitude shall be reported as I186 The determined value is 11.8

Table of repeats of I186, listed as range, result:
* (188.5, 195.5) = 10.8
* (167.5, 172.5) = 14.9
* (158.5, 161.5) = 13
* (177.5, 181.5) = 13.1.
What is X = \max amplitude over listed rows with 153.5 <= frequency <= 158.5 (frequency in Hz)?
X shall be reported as 11.9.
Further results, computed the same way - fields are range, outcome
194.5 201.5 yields 10.4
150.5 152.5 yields 11.4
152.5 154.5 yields 11.2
